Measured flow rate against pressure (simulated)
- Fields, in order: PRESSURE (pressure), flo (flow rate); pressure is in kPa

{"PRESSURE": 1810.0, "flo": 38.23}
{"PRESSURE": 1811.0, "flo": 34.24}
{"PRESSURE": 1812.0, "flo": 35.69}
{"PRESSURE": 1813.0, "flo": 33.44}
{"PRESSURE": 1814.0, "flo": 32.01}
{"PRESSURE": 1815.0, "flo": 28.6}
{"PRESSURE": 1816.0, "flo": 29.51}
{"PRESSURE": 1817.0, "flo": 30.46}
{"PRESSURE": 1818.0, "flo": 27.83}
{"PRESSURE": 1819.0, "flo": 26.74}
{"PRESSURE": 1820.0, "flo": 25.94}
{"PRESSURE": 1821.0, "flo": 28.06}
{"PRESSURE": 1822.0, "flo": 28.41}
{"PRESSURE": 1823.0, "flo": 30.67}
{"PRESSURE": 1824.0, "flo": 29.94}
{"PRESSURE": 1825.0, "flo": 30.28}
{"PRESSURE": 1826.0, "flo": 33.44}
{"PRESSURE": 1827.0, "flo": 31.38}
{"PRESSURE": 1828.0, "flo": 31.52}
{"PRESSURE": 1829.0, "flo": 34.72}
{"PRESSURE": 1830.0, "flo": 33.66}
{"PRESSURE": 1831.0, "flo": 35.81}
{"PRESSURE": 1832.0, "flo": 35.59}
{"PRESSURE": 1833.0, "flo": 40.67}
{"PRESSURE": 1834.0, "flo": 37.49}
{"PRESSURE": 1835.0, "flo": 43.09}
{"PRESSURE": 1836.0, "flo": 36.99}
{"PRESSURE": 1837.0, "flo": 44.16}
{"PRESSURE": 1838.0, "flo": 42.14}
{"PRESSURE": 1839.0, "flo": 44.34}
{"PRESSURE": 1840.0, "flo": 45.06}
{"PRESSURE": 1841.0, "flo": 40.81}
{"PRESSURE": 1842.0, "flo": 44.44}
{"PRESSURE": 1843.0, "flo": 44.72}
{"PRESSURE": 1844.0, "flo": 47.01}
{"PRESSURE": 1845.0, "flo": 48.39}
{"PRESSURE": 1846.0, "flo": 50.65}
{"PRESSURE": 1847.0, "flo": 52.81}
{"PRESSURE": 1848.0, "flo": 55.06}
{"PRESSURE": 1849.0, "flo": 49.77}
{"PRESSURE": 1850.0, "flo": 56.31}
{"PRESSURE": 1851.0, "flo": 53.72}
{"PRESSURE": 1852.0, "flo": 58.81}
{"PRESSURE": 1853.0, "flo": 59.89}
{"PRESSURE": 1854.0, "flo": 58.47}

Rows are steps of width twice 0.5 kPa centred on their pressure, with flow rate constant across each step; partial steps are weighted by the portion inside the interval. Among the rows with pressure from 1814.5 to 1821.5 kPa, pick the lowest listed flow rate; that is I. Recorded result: 25.94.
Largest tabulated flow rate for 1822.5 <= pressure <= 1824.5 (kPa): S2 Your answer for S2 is 30.67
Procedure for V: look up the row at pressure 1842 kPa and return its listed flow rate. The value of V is 44.44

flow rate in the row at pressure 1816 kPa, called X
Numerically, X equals 29.51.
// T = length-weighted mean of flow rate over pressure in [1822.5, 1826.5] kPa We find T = 31.1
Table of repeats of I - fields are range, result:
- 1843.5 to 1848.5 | 47.01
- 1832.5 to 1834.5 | 37.49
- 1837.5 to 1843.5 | 40.81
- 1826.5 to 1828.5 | 31.38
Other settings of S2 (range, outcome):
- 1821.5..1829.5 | 34.72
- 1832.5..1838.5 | 44.16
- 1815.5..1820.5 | 30.46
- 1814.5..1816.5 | 29.51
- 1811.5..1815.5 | 35.69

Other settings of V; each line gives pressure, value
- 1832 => 35.59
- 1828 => 31.52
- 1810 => 38.23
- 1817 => 30.46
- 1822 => 28.41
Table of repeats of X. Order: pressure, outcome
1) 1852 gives 58.81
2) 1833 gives 40.67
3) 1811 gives 34.24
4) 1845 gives 48.39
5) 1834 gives 37.49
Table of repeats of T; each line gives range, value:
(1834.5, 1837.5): 41.4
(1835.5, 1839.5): 41.9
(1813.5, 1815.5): 30.3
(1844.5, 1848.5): 51.7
